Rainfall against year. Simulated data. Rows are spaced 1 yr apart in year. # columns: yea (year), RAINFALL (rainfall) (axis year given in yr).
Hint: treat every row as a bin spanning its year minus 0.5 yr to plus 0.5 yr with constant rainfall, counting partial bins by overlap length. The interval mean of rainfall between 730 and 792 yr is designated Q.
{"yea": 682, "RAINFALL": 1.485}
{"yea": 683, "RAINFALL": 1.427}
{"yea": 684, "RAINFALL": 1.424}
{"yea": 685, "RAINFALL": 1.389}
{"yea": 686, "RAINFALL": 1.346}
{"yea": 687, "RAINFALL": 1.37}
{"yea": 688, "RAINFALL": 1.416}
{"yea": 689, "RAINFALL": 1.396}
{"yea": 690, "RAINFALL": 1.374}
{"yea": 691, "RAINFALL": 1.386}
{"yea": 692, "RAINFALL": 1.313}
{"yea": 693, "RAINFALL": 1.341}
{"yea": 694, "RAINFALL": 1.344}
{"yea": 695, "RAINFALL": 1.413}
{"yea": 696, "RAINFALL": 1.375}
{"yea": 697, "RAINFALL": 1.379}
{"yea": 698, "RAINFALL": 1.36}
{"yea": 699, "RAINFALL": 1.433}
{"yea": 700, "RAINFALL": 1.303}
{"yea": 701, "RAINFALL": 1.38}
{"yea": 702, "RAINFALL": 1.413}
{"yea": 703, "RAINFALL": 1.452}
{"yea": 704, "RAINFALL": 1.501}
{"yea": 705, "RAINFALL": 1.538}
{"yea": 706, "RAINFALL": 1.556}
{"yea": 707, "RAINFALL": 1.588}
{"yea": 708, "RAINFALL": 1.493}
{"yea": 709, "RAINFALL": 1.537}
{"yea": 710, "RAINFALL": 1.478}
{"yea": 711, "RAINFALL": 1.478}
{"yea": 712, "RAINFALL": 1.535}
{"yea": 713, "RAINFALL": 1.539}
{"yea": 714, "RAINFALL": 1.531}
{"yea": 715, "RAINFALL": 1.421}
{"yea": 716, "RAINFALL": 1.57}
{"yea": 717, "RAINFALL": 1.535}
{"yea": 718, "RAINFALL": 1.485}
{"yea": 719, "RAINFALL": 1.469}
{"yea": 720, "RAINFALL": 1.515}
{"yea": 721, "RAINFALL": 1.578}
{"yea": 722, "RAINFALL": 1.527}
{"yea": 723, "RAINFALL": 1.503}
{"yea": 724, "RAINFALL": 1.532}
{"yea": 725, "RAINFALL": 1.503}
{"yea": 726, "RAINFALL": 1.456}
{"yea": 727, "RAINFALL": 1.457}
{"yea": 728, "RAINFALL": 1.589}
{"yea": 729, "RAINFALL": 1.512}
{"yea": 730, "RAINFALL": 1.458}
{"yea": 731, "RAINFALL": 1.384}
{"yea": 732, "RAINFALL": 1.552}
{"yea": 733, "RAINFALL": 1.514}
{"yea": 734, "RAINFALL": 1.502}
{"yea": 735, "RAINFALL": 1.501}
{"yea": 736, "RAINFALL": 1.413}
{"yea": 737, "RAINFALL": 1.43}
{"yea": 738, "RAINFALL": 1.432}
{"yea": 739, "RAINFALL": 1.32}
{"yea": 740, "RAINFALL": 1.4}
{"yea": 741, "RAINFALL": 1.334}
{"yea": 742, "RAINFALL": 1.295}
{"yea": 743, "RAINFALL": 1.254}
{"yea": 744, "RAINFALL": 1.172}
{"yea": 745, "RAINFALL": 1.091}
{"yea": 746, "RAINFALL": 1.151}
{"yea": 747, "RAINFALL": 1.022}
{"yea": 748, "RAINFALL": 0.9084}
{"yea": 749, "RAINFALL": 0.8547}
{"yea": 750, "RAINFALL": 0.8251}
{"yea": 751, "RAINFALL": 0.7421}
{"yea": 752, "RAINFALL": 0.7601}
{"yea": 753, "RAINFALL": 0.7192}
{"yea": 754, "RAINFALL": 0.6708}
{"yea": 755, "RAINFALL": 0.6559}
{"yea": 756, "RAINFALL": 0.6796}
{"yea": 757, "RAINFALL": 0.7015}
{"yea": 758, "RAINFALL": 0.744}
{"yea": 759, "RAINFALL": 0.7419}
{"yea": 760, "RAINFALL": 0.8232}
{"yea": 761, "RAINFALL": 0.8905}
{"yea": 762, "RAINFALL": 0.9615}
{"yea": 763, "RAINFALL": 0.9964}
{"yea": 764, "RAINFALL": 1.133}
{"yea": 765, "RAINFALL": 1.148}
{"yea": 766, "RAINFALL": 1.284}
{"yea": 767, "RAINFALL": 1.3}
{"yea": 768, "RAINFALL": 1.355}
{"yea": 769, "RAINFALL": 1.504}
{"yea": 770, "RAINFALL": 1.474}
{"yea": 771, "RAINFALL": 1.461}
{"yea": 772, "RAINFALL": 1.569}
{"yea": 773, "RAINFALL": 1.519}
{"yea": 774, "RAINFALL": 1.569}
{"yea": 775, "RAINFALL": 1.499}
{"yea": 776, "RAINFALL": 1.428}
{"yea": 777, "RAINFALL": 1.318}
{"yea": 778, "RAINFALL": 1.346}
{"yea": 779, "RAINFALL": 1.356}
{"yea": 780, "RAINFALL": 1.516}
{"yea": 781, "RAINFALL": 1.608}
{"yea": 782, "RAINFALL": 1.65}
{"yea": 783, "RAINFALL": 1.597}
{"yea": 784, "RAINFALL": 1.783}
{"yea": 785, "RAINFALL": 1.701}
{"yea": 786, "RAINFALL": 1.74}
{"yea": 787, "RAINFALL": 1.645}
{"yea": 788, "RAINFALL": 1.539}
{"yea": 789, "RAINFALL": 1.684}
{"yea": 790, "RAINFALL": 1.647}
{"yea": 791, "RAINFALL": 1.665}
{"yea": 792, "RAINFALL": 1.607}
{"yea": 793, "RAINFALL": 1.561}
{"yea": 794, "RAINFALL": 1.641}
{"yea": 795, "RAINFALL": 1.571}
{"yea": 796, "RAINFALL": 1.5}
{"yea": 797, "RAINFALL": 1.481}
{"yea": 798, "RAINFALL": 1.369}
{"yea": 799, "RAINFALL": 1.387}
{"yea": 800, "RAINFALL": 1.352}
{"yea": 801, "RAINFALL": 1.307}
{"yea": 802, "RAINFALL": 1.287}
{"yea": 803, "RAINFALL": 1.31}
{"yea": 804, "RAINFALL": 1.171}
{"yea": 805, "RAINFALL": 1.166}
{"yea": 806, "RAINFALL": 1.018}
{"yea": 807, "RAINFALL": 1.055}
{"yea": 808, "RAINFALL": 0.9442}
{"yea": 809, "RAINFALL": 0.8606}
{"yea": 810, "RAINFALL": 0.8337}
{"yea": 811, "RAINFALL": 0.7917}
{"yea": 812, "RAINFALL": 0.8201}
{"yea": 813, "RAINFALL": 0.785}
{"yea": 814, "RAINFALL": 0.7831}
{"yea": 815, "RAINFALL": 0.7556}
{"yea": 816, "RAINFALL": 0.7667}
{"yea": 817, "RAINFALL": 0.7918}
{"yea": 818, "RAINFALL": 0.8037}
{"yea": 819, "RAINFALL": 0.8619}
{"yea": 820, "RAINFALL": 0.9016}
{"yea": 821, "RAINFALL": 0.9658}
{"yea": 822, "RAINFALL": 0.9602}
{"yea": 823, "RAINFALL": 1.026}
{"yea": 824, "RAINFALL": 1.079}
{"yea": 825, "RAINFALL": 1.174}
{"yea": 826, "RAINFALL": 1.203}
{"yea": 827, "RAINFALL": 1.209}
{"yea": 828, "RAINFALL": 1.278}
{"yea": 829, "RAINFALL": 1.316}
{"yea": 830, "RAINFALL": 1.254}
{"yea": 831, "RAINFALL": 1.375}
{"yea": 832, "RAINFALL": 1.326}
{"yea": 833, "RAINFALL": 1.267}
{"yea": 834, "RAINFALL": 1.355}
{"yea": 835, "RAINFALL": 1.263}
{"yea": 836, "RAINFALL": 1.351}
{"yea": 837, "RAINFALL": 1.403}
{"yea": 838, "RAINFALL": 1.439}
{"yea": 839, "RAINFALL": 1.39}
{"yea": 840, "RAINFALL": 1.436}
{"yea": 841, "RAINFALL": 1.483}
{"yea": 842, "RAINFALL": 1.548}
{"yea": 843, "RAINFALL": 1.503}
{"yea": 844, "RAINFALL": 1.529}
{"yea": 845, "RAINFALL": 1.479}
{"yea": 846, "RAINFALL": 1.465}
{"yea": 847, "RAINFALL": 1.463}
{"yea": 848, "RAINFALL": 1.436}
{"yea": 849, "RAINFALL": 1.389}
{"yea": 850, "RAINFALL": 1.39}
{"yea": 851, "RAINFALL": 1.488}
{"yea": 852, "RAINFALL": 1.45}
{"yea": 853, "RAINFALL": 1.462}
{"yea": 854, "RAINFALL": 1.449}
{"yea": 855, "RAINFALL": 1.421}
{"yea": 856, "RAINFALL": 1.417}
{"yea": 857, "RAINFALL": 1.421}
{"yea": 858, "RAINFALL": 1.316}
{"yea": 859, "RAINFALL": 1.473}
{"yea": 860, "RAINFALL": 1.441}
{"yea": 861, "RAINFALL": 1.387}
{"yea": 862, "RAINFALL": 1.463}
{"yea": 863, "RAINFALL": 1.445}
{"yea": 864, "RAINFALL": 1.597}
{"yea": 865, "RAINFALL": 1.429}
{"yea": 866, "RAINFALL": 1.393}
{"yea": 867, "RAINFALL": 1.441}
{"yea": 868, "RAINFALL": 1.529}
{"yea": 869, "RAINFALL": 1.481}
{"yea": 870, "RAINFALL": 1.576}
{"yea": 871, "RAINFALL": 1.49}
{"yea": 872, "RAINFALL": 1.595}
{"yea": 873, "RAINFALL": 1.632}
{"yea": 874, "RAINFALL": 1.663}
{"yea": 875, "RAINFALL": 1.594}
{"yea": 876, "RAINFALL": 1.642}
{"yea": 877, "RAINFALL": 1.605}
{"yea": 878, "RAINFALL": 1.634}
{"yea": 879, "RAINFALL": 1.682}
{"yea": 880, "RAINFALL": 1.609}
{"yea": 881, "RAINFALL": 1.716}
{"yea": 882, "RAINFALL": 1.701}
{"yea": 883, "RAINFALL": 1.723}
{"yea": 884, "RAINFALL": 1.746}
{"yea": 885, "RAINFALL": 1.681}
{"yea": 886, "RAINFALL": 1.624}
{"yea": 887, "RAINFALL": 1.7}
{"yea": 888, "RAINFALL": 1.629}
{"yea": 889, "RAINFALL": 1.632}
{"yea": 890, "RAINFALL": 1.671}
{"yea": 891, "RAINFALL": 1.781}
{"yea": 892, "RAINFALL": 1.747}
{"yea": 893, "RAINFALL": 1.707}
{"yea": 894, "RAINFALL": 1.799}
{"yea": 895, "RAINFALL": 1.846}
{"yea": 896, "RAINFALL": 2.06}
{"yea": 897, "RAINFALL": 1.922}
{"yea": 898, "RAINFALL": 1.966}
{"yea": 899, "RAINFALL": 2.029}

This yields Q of 1.27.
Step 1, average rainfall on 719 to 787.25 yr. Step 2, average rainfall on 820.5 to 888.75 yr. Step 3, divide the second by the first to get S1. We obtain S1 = 1.13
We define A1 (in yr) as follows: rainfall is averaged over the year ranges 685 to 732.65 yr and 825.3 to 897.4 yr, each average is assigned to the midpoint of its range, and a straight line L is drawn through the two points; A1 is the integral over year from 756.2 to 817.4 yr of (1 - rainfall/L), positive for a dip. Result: 8.87 yr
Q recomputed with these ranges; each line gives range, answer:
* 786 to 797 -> 1.61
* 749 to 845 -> 1.23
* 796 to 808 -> 1.26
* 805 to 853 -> 1.18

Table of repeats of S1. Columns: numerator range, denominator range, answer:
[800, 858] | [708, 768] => 0.97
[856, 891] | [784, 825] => 1.30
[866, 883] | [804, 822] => 1.80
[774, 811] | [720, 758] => 1.15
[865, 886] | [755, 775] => 1.40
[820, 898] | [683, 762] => 1.14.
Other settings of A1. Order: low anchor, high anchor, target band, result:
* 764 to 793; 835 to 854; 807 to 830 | 8.00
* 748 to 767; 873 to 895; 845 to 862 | 0.61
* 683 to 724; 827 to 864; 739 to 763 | 8.31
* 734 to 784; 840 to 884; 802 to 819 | 5.37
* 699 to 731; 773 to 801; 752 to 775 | 6.62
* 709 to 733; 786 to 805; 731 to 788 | 9.44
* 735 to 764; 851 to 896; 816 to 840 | 3.60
